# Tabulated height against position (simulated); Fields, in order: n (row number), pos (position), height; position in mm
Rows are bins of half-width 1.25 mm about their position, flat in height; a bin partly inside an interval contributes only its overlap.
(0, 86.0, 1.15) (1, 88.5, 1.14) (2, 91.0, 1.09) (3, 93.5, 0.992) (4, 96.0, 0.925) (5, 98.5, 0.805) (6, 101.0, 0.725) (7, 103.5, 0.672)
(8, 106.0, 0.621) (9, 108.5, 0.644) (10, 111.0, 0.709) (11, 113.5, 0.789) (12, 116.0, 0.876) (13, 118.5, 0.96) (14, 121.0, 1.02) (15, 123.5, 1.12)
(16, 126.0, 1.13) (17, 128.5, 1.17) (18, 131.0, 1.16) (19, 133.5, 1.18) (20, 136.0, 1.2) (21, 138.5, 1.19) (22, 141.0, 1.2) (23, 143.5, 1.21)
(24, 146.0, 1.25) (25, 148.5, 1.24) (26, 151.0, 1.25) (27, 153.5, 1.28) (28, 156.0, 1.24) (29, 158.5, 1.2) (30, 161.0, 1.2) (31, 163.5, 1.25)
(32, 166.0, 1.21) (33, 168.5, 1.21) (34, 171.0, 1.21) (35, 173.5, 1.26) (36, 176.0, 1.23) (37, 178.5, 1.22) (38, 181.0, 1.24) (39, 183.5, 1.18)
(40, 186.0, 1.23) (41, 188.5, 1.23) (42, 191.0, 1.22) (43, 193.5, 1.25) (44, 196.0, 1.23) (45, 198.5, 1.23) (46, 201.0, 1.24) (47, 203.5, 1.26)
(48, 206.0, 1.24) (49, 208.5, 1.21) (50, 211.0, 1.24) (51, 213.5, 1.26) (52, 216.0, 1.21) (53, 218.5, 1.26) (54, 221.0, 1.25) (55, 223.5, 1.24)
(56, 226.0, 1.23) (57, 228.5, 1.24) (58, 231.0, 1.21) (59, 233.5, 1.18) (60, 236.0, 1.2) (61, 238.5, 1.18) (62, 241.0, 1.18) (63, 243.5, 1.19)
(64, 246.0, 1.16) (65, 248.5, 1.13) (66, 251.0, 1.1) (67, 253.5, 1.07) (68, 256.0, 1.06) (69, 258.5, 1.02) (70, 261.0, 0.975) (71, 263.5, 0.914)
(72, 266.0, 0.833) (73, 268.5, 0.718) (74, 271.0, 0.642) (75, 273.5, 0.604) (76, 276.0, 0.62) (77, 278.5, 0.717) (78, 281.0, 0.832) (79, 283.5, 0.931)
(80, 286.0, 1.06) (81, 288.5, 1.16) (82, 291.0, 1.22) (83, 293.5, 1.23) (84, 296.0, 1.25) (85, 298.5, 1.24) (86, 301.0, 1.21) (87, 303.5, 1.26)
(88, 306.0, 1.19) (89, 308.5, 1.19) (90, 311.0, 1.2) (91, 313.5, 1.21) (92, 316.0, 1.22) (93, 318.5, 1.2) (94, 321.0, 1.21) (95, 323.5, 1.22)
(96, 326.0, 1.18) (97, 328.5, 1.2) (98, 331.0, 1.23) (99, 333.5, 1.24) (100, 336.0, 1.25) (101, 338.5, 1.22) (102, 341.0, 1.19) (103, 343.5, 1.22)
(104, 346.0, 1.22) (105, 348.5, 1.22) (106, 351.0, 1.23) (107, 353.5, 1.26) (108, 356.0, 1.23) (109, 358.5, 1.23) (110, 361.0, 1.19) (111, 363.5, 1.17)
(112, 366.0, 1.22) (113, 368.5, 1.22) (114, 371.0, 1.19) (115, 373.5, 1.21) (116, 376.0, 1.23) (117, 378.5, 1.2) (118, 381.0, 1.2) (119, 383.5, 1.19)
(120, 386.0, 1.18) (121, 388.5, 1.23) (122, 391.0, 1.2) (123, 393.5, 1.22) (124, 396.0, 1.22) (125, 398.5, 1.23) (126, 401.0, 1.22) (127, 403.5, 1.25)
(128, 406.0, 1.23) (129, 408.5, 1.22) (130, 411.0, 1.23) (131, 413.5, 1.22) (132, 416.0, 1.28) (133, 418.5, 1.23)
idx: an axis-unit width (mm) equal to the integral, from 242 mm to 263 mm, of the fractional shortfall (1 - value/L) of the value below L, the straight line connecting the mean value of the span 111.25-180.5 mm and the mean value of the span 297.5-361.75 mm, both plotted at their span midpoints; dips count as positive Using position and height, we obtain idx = 1.9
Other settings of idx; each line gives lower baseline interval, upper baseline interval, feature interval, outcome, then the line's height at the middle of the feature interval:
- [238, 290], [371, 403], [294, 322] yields -4.6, 1.05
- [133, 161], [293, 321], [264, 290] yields 8.5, 1.22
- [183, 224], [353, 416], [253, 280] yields 8.8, 1.23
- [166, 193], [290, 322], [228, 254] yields 1.1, 1.22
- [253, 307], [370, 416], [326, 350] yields -2.5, 1.1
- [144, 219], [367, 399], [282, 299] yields 1.0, 1.22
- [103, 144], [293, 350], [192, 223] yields -4.3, 1.09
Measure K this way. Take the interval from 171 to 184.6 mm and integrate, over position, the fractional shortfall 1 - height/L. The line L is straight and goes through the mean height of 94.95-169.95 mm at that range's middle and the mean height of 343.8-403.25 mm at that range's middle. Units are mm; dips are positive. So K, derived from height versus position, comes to -1.8 mm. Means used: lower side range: 1.06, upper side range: 1.21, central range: 1.23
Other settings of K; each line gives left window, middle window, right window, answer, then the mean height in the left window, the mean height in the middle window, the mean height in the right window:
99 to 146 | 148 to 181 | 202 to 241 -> -4.5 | 0.981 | 1.23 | 1.23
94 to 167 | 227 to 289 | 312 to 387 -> 7.9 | 1.05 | 0.996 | 1.21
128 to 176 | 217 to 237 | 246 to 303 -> -2.8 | 1.22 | 1.23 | 0.987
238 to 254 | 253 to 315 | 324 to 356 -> 8.6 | 1.15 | 1.01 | 1.22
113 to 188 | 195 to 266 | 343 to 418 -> 1.2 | 1.17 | 1.17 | 1.22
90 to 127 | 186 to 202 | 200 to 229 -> -0.9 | 0.869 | 1.23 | 1.24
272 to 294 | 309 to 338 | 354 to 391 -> -4.6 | 0.917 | 1.21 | 1.21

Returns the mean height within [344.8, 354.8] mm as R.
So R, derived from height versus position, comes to 1.23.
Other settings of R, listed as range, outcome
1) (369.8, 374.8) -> 1.2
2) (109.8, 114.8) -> 0.751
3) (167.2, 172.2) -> 1.21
